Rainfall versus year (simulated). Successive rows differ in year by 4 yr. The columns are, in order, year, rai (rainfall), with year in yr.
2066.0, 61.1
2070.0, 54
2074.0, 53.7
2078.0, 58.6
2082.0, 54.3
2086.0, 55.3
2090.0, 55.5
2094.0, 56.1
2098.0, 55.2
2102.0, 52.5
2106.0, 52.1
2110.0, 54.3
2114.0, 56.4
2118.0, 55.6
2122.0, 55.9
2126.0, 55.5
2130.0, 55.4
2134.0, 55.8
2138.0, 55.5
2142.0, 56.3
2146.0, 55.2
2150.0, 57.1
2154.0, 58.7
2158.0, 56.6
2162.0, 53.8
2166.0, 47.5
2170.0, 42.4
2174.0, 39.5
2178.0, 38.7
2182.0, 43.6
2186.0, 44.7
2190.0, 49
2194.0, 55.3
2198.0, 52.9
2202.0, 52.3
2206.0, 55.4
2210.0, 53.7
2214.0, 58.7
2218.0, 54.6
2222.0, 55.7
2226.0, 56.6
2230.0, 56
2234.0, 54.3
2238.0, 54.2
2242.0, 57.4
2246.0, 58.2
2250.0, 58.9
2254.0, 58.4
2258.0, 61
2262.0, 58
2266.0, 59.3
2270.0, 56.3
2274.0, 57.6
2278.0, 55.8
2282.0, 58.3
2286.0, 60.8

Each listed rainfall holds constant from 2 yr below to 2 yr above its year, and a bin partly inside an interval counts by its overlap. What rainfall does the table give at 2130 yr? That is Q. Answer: 55.4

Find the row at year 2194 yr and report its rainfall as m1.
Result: 55.3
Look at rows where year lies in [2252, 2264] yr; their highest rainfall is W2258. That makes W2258 61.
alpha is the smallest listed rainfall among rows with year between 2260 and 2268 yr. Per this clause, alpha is 58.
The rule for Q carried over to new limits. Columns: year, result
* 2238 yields 54.2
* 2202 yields 52.3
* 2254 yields 58.4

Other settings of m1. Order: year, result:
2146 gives 55.2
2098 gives 55.2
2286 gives 60.8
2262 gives 58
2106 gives 52.1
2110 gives 54.3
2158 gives 56.6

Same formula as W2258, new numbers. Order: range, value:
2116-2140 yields 55.9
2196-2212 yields 55.4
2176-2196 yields 55.3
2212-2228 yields 58.7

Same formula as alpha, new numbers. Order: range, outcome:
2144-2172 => 42.4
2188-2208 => 49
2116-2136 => 55.4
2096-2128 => 52.1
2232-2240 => 54.2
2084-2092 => 55.3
